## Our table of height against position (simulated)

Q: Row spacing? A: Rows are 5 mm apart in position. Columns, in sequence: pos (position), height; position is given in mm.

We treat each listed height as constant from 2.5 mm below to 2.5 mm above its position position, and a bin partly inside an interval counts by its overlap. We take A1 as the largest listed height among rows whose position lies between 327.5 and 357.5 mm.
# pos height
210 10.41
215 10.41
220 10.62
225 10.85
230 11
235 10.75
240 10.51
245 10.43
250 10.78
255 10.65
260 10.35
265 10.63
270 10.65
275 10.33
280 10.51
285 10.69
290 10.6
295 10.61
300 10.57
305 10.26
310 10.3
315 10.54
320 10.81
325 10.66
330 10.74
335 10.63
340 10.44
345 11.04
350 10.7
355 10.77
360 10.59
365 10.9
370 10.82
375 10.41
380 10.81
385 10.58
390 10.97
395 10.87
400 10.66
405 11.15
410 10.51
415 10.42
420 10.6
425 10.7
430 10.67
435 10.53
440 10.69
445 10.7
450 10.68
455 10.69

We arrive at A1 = 11.04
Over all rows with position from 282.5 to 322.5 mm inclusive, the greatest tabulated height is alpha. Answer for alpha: 10.81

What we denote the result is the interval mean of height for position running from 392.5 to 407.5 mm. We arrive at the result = 10.9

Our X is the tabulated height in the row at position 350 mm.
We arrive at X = 10.7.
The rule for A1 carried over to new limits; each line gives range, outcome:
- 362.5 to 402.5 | 10.97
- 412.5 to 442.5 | 10.7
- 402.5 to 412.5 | 11.15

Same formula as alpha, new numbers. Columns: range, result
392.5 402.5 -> 10.87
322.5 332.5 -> 10.74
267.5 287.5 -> 10.69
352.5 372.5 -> 10.9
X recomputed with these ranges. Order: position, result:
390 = 10.97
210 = 10.41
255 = 10.65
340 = 10.44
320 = 10.81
